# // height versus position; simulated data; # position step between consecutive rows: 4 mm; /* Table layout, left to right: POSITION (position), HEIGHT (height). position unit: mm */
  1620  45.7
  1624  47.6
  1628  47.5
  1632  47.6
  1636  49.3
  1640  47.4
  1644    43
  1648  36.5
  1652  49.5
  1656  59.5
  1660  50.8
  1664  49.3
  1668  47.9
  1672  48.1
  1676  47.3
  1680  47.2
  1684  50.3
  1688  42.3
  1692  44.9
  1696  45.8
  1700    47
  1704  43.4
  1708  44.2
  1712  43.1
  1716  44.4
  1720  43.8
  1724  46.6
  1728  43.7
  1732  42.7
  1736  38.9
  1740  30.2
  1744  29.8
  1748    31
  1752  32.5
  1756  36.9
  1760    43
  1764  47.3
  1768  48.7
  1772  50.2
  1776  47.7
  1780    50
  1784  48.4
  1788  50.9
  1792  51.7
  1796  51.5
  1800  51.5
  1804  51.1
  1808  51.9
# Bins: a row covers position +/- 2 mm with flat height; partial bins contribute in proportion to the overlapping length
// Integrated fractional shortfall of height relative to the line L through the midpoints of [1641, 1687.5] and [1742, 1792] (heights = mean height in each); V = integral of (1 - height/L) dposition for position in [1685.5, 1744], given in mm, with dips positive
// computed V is 4.1 mm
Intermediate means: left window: 47.9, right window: 43.4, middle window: 42.5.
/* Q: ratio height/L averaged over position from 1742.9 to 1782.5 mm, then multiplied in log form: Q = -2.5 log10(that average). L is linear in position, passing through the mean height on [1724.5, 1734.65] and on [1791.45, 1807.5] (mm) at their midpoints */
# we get 0.130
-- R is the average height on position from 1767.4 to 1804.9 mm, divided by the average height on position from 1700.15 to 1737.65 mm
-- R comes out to 1.15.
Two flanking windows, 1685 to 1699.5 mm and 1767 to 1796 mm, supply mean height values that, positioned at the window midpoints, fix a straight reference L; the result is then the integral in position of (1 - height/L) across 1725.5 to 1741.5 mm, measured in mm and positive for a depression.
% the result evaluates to 2.6 mm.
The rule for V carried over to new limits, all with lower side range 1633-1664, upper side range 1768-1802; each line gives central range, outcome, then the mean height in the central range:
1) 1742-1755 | 4.73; 31.5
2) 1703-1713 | 1.09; 43.6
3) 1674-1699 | 1.19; 46.3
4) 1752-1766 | 2.47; 41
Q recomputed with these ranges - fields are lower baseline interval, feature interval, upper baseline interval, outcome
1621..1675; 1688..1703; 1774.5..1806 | 0.08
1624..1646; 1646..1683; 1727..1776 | -0.08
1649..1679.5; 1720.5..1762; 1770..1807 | 0.31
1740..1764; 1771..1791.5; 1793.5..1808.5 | -0.11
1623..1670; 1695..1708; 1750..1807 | 0.06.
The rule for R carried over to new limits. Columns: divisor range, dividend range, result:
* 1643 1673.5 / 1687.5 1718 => 0.92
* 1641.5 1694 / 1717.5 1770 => 0.84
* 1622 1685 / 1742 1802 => 0.93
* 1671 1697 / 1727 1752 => 0.76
